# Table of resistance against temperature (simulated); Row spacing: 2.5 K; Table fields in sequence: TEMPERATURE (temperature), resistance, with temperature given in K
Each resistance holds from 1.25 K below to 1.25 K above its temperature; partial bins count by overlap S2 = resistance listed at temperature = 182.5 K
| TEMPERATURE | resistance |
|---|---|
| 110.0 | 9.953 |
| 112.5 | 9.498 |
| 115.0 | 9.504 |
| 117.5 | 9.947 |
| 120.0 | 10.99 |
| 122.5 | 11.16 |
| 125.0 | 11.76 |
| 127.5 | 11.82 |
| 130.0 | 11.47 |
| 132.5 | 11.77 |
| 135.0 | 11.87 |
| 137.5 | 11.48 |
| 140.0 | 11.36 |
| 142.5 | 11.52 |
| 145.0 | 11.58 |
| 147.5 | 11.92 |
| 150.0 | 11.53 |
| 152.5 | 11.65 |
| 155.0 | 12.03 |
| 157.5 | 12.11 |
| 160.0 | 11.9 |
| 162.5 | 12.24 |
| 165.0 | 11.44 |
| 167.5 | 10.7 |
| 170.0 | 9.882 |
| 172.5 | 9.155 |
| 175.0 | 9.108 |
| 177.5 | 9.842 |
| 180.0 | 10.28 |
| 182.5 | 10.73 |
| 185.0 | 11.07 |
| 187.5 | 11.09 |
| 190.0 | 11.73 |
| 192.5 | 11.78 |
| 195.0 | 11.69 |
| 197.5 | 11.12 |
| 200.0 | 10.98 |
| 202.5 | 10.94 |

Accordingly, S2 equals 10.73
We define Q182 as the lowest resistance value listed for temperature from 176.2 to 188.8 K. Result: 9.842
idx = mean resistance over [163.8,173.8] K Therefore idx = 10.3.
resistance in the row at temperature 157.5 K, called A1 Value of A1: 12.11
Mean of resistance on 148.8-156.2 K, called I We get 11.7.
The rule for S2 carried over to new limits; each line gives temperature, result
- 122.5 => 11.16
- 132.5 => 11.77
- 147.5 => 11.92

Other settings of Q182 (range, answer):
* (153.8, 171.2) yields 9.882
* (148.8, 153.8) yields 11.53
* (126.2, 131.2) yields 11.47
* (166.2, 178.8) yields 9.108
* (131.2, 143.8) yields 11.36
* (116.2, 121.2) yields 9.947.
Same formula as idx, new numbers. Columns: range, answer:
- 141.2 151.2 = 11.6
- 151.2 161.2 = 11.9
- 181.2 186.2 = 10.9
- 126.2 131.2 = 11.6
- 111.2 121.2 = 9.98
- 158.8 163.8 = 12.1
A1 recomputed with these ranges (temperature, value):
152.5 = 11.65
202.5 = 10.94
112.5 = 9.498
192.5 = 11.78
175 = 9.108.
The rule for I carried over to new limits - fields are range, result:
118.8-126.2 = 11.3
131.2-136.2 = 11.8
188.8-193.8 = 11.8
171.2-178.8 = 9.38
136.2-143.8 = 11.5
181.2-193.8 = 11.3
